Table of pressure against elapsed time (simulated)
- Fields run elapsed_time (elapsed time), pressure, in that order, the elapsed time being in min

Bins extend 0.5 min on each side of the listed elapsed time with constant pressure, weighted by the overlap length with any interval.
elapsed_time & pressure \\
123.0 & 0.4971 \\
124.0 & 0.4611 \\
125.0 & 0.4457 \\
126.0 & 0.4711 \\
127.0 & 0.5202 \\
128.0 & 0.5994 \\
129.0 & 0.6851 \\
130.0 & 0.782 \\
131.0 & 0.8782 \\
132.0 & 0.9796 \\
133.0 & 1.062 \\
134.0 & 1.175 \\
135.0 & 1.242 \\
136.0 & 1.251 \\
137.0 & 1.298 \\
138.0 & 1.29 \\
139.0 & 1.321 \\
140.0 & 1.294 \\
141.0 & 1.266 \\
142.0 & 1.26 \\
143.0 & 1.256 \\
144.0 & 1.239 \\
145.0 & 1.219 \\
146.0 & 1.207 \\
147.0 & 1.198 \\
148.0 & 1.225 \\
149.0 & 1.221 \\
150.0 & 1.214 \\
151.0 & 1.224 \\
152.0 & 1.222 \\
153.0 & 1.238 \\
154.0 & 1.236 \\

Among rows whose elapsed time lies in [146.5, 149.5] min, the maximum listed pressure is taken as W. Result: 1.225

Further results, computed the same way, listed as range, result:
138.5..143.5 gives 1.321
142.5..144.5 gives 1.256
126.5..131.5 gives 0.8782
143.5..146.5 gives 1.239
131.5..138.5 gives 1.298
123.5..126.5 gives 0.4711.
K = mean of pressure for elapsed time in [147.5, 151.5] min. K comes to 1.22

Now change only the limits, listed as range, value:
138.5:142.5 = 1.29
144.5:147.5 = 1.21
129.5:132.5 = 0.88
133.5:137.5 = 1.24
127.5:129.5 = 0.642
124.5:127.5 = 0.479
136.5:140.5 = 1.3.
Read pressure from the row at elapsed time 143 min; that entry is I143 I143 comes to 1.256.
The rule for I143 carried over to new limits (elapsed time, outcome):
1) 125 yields 0.4457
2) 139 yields 1.321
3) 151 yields 1.224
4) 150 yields 1.214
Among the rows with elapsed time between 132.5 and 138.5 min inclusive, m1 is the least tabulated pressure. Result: 1.062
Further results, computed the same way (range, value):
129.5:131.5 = 0.782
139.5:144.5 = 1.239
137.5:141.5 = 1.266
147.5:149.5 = 1.221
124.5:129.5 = 0.4457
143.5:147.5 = 1.198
